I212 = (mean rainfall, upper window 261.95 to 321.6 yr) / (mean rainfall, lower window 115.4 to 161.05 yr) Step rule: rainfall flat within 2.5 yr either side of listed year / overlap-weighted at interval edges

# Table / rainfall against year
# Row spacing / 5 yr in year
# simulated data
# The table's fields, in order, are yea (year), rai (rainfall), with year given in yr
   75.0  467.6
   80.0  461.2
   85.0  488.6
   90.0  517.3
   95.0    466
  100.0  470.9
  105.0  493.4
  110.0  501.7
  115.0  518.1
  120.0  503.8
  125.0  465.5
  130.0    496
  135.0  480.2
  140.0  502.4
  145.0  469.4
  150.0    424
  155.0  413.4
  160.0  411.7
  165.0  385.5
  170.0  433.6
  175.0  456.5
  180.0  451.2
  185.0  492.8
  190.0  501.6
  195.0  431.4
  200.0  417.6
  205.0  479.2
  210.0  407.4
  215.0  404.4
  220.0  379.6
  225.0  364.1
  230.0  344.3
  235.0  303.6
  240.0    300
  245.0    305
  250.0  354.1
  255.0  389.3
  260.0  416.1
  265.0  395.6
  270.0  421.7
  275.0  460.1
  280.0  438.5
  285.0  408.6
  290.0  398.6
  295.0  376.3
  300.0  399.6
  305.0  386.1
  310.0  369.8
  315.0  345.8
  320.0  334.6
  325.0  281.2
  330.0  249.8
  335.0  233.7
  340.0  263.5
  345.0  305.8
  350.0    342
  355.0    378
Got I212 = 0.85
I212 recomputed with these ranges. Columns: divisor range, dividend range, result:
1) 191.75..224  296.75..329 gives 0.83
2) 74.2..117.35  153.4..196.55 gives 0.91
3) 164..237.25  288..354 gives 0.79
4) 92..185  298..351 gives 0.68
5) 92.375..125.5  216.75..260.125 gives 0.71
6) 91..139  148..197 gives 0.90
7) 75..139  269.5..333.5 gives 0.76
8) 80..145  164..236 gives 0.86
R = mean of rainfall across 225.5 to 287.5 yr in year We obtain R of 378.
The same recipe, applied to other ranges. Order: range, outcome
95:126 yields 491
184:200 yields 465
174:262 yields 399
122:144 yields 485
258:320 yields 399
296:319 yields 373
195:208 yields 444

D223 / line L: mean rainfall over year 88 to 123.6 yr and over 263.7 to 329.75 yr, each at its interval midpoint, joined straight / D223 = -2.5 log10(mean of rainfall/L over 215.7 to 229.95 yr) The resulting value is 0.15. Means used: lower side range 495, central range 371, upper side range 381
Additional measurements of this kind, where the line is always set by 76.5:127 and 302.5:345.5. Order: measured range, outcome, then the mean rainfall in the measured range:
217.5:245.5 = 0.147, 335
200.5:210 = -0.110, 447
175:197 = -0.119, 469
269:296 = -0.222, 419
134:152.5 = -0.031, 468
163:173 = 0.055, 413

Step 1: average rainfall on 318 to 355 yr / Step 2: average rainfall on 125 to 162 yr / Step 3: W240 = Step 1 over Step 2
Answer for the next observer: 0.64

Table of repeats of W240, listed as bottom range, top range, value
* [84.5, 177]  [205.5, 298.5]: 0.82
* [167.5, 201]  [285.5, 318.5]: 0.83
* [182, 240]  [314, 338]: 0.70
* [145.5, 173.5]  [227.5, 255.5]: 0.78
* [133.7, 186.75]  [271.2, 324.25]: 0.87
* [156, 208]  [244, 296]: 0.90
